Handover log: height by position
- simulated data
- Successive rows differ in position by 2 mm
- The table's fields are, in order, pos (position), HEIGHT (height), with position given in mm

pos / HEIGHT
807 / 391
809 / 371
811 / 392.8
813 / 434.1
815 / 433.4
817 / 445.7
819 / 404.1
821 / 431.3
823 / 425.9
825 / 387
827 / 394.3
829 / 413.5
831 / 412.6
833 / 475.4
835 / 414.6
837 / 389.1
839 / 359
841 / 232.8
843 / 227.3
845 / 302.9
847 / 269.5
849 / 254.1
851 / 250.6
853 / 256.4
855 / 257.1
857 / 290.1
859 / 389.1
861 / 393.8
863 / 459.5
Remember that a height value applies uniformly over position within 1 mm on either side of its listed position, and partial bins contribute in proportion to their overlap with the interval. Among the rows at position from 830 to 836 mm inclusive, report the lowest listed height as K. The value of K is 412.6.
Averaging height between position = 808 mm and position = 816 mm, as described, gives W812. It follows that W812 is 408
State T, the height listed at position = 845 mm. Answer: 302.9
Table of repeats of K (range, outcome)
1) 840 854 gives 227.3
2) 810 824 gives 392.8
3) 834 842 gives 232.8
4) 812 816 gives 433.4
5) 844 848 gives 269.5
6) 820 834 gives 387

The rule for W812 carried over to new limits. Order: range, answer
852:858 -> 268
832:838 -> 426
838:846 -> 280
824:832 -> 402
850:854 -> 254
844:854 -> 267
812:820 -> 429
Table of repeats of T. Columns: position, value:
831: 412.6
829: 413.5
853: 256.4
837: 389.1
